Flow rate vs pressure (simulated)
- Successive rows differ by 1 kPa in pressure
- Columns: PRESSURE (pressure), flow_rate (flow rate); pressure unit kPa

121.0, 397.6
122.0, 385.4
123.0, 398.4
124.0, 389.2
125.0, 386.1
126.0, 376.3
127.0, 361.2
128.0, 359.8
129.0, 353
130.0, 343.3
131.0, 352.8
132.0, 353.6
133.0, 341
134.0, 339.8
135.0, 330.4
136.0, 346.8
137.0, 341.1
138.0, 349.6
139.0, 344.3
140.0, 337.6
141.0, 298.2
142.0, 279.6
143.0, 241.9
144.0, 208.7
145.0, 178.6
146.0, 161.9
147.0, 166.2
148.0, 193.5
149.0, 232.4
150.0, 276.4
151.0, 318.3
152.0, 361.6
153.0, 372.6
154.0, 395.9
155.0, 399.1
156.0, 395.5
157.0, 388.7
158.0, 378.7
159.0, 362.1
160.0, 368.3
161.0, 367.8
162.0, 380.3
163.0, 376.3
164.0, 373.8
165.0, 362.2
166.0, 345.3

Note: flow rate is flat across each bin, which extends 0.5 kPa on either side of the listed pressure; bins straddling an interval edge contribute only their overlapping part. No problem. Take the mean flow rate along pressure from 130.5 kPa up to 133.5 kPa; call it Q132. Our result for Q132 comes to 349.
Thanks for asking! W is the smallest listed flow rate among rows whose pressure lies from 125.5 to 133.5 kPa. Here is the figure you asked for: 341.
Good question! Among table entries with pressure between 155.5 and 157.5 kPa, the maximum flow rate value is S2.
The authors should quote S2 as 395.5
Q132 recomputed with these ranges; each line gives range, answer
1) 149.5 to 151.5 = 297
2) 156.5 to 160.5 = 374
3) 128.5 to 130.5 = 348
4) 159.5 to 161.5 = 368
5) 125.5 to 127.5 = 369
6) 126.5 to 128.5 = 360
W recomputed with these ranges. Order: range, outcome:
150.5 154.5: 318.3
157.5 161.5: 362.1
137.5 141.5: 298.2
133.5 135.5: 330.4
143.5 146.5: 161.9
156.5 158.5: 378.7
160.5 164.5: 367.8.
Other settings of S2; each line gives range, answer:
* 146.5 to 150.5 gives 276.4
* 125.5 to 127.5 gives 376.3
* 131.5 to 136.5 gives 353.6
